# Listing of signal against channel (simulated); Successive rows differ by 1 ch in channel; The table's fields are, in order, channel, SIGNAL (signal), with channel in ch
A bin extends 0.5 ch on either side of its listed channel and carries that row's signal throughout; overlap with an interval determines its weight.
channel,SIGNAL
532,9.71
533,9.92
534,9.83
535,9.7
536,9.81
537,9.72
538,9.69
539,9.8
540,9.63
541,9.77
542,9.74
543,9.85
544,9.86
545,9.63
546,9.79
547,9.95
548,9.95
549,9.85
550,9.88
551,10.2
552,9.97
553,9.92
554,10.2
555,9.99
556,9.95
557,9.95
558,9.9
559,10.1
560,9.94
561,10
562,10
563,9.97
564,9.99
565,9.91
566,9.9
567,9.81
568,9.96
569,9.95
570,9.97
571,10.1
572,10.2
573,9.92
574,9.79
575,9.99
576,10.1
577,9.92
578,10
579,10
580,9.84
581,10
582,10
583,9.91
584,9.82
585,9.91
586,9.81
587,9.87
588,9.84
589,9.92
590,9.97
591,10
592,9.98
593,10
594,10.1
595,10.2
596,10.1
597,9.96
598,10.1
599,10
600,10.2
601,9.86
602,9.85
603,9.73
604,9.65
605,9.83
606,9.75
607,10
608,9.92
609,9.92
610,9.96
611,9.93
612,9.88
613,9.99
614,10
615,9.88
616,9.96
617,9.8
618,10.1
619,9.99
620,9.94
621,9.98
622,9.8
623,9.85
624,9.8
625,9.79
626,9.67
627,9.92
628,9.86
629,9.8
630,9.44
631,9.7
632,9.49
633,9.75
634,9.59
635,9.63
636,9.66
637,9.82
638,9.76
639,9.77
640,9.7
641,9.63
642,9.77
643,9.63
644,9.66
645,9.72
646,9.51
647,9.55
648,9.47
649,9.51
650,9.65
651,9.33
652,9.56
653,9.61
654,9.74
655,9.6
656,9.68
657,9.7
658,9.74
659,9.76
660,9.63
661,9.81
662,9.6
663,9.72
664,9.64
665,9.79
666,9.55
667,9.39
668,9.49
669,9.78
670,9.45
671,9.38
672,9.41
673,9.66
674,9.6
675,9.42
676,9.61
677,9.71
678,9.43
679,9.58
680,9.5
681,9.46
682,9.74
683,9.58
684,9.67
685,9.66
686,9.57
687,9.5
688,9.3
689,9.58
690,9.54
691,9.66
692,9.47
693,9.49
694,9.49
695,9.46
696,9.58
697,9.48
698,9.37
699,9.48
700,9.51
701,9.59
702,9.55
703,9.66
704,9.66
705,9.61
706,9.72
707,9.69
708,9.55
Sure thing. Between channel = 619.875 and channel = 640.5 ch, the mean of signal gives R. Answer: 9.75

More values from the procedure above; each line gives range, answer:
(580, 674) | 9.78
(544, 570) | 9.95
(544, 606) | 9.95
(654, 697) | 9.58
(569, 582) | 9.99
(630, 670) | 9.64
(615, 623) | 9.93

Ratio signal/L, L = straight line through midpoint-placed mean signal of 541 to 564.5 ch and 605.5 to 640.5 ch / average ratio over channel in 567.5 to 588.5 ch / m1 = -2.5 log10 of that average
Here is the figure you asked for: -0.01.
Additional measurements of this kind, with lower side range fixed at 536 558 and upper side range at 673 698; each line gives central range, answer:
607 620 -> -0.026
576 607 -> -0.019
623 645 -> -0.005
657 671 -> -0.005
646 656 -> 0.007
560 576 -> -0.016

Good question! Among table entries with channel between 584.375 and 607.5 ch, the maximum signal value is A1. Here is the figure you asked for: 10.2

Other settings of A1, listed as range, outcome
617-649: 10.1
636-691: 9.82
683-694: 9.67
